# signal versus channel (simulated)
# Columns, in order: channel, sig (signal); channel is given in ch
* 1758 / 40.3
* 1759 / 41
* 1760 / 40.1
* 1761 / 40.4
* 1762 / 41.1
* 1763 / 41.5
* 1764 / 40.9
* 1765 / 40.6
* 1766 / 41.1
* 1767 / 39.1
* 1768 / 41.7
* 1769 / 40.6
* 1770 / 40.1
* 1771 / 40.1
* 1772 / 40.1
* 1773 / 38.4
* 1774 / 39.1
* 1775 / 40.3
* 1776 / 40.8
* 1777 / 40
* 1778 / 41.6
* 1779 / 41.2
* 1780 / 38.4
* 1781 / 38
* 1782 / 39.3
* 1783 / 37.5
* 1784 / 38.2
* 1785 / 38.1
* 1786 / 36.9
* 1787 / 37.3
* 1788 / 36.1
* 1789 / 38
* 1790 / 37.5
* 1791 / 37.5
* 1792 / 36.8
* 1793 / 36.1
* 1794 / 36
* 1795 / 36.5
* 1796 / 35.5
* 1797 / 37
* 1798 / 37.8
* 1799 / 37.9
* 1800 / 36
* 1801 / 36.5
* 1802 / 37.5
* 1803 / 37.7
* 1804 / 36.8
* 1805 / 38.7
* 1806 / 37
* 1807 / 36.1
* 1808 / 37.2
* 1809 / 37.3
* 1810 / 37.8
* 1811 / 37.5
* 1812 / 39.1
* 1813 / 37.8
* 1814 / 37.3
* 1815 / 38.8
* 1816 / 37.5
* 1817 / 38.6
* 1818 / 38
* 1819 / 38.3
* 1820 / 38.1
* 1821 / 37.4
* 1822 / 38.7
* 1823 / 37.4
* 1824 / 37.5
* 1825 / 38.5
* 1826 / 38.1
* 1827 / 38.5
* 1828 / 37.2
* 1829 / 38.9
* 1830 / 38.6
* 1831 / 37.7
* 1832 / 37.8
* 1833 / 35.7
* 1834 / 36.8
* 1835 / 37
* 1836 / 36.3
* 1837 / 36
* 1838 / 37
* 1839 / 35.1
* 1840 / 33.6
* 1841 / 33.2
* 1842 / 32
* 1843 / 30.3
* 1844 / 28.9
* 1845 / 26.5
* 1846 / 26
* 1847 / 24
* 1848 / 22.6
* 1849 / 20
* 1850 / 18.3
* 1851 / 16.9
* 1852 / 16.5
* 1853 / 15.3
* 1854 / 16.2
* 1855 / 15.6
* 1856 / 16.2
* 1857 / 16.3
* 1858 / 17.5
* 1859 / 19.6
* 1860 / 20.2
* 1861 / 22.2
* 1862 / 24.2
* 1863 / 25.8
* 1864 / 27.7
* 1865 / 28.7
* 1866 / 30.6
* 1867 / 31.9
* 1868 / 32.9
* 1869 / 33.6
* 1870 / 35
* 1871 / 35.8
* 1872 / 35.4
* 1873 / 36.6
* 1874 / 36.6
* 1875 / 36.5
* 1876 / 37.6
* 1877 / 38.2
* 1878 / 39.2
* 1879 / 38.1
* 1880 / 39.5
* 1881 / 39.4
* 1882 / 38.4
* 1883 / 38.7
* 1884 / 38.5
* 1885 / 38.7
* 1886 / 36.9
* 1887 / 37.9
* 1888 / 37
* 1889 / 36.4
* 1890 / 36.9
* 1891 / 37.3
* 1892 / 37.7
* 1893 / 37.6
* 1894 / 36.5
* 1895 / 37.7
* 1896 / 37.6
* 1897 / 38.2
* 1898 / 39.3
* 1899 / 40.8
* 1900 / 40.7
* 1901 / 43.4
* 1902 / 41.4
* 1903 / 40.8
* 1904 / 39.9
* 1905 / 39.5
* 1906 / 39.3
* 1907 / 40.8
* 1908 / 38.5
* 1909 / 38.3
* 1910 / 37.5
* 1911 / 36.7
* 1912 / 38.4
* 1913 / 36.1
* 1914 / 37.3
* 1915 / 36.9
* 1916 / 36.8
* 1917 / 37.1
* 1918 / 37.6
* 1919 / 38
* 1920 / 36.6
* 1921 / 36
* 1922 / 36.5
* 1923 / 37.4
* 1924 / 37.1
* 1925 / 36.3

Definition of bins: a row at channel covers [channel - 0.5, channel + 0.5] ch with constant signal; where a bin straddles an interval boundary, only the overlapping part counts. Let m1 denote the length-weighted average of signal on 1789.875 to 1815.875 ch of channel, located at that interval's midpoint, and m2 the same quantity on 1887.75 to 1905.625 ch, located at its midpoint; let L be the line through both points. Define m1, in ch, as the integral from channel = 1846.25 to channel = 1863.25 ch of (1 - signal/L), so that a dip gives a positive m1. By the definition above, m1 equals 8.4 ch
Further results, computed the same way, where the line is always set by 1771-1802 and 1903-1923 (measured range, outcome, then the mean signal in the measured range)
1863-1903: 1.09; 36.9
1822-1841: 0.47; 37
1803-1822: 0.12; 37.8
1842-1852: 3.73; 23.8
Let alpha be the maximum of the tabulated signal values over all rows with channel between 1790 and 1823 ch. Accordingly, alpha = 39.1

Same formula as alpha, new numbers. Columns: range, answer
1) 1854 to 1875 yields 36.6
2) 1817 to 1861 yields 38.9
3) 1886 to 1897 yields 38.2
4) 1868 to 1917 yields 43.4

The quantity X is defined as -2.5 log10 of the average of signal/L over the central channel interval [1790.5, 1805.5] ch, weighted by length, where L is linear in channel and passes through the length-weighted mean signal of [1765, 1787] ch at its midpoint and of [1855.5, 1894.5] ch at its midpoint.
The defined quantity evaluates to 0.03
